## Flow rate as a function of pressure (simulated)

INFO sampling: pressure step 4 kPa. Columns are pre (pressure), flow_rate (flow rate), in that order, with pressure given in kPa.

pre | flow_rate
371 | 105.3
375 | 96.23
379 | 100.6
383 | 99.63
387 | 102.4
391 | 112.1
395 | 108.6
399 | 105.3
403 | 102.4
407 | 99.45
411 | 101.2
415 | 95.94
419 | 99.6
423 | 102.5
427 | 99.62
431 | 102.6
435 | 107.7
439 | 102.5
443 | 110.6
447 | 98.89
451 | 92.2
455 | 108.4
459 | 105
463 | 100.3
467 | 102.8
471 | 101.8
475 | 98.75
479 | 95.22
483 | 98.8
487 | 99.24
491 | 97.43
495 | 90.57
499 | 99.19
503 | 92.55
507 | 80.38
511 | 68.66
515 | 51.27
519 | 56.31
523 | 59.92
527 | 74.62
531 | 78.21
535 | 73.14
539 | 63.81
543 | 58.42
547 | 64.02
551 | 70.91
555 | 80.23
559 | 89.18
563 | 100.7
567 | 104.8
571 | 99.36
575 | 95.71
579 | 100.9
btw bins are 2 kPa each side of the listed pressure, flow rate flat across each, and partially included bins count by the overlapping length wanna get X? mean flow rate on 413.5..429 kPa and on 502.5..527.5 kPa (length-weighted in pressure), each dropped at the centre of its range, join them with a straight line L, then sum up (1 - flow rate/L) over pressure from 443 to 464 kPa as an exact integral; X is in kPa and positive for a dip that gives -3.2 kPa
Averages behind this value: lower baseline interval 99.5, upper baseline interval 67.4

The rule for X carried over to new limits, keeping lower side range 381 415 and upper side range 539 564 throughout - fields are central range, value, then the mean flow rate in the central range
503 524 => 4.1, 66.3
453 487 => -4.2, 101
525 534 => 0.4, 76.1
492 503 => -1.2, 94.7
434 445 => -1.3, 107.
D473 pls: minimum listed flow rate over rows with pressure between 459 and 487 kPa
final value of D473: 95.22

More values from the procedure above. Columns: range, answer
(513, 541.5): 51.27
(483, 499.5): 90.57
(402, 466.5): 92.2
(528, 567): 58.42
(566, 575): 95.71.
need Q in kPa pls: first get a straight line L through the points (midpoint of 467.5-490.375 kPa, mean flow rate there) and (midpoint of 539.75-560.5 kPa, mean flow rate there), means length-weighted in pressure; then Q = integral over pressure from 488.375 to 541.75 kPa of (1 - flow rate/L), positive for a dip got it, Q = 5.97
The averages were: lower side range 98.9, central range 75.9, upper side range 71.6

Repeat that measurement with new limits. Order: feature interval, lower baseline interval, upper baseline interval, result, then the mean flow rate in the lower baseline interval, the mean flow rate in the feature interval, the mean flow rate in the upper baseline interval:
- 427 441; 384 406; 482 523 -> -1.0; 106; 104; 81.9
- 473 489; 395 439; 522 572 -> -1.4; 102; 98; 78.2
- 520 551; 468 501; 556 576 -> 9.6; 97.8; 67.3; 97.2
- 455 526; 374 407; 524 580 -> 1.4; 103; 88.5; 81.7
